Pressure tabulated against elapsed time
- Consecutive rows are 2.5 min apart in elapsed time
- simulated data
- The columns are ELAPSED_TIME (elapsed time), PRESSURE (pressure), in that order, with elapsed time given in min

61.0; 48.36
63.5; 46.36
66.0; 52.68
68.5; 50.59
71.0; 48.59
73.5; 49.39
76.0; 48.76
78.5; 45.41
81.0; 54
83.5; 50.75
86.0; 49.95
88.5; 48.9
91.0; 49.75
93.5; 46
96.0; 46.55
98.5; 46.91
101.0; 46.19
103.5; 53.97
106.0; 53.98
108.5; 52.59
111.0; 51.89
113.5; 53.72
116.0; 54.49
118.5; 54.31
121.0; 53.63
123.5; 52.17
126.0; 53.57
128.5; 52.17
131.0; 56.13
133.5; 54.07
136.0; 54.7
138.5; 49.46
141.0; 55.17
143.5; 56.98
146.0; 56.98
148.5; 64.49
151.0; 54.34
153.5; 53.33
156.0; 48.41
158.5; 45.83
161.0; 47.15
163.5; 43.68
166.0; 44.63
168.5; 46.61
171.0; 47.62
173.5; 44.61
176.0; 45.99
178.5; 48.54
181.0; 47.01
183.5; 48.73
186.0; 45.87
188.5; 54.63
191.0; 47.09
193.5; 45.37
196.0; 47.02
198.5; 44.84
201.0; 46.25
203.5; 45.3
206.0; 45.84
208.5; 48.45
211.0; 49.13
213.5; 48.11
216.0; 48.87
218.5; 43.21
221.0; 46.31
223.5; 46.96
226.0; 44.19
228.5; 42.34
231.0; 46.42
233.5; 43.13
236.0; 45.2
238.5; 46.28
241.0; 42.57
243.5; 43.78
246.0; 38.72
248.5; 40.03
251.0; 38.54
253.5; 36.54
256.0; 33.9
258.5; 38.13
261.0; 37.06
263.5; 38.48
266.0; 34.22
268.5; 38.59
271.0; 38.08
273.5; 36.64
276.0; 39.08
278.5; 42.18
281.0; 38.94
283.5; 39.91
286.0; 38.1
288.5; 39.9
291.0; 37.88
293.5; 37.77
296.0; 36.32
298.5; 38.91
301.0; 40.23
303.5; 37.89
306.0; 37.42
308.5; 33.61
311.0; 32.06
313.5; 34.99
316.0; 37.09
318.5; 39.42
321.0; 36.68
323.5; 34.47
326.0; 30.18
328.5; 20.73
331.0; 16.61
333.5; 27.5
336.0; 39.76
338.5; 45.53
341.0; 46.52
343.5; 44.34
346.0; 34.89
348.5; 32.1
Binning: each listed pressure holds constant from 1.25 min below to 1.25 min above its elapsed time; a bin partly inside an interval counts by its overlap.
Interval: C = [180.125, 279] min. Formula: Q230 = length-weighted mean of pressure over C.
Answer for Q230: 43.3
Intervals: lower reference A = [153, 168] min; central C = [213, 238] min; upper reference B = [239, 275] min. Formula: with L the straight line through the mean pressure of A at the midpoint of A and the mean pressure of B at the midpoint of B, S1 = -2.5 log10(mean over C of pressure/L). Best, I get -0.107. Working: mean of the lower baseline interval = 46.8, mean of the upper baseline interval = 38.4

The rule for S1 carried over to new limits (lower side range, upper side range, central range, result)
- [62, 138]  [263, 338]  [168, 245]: -0.082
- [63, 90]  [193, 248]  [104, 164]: -0.113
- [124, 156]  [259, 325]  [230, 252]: 0.015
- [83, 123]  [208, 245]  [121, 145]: -0.090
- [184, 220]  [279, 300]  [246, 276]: 0.109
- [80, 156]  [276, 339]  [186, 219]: -0.052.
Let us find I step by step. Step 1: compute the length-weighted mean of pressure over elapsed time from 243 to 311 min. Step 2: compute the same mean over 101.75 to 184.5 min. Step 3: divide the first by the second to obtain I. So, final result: 0.7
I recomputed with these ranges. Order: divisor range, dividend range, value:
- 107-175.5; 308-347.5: 0.67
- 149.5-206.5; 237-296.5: 0.82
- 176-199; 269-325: 0.79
